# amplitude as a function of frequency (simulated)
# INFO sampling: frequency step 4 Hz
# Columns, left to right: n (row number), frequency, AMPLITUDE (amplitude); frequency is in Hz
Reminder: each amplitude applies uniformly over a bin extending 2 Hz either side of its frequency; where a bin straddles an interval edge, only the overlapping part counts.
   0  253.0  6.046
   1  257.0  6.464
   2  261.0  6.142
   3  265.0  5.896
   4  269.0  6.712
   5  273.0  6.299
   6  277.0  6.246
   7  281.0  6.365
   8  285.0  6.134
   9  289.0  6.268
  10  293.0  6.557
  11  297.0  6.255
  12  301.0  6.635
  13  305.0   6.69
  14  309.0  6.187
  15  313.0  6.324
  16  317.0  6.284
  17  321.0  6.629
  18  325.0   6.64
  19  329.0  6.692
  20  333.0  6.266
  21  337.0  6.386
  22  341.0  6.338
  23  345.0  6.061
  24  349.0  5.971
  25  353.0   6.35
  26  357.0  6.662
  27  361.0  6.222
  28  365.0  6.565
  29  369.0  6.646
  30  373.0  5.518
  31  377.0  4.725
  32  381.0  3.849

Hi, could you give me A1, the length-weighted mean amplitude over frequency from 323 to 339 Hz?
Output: 6.5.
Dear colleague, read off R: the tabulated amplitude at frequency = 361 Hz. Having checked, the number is 6.222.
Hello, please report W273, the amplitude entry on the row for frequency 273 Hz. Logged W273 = 6.299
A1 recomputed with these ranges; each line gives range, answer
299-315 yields 6.46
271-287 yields 6.26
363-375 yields 6.24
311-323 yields 6.41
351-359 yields 6.51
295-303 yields 6.45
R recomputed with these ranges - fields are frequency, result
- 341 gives 6.338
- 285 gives 6.134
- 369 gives 6.646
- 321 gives 6.629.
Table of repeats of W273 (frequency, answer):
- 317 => 6.284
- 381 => 3.849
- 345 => 6.061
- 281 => 6.365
